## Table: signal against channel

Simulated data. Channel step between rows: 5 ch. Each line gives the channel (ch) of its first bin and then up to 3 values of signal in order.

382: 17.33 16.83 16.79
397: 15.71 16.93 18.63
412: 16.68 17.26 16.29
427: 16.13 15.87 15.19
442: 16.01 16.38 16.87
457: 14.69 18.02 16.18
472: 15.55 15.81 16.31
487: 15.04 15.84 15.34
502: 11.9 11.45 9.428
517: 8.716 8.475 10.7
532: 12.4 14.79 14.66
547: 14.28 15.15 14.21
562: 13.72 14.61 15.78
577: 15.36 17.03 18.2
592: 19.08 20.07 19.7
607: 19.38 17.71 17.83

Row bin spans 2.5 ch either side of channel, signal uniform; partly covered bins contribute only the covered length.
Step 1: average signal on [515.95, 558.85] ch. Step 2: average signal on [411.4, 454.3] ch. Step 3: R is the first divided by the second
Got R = 0.8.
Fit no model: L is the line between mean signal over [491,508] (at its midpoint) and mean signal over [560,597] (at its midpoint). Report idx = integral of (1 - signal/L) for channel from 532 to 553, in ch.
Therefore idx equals 1.1 ch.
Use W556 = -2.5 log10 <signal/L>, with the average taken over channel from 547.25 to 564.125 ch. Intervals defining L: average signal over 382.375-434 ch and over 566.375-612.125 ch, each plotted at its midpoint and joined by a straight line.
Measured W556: 0.22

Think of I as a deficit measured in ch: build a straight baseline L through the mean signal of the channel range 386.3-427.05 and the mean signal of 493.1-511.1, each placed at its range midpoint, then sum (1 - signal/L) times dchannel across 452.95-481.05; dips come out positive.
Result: -3.57 ch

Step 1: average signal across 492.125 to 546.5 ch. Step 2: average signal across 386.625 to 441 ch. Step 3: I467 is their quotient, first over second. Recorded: 0.7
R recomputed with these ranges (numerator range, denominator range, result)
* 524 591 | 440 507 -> 0.95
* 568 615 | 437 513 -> 1.19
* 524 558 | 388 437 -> 0.82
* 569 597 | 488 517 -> 1.38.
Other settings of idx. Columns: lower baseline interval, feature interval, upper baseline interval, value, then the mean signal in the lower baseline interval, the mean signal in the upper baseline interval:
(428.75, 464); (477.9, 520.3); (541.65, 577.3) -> 6.7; 16.1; 14.7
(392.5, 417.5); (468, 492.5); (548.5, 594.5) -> 1.1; 17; 15.9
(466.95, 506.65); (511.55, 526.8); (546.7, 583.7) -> 6.0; 15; 15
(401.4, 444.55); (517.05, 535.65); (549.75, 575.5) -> 5.7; 16.5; 14.7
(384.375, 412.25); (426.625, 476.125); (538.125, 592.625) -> 1.2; 17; 15.5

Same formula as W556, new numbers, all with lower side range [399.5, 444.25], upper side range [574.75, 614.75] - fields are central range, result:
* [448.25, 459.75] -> 0.066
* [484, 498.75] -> 0.122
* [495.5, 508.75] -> 0.332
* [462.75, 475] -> 0.057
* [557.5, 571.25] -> 0.245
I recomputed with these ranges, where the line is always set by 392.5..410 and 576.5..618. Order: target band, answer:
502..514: 4.7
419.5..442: 1.8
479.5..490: 1.2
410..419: 0.1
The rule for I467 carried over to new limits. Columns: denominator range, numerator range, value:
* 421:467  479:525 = 0.77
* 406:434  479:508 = 0.87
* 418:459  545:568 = 0.90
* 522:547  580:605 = 1.48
